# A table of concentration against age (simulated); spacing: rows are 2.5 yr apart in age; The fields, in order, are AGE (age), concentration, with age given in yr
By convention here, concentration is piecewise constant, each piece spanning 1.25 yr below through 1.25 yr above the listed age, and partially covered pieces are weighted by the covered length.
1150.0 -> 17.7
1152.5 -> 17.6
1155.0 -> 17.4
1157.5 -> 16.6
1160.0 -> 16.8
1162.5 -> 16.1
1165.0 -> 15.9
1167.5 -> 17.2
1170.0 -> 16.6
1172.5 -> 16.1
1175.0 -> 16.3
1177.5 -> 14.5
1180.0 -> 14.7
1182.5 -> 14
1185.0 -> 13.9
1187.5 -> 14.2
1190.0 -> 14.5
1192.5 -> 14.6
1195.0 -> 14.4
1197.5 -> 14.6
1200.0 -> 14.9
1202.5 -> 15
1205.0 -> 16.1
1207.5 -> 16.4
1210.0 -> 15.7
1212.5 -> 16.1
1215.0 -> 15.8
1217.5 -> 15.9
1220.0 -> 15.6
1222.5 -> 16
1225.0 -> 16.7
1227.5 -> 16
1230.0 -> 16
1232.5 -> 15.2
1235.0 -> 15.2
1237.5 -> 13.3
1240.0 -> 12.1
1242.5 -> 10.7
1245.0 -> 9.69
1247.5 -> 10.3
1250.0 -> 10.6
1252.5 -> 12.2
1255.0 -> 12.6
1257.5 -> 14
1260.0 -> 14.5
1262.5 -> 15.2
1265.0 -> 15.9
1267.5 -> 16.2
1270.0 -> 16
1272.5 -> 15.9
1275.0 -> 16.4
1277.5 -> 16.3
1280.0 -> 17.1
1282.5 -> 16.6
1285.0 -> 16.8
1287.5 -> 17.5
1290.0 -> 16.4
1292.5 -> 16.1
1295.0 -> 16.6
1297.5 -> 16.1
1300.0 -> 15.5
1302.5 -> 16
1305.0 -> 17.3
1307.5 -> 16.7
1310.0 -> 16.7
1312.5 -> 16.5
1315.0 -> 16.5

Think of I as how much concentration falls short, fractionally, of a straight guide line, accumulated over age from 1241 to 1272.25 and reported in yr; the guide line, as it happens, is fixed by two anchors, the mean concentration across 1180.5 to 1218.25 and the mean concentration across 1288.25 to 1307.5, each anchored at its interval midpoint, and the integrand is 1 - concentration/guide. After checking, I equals 5.11 yr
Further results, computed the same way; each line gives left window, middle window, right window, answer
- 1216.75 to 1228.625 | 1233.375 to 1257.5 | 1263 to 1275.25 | 6.0 yr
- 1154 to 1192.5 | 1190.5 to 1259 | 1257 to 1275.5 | 5.6 yr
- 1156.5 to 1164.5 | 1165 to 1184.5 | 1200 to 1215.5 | 0.8 yr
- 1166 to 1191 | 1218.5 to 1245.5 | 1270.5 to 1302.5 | 2.4 yr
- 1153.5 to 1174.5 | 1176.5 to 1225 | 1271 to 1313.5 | 4.2 yr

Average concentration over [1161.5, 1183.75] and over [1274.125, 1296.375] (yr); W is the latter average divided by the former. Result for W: 1.06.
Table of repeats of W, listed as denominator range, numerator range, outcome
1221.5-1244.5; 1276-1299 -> 1.15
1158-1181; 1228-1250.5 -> 0.79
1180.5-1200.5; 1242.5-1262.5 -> 0.84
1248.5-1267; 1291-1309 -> 1.20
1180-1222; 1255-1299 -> 1.06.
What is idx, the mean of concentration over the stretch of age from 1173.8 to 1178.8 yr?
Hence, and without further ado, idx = 15.4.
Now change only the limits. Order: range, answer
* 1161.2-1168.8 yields 16.4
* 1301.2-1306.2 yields 16.6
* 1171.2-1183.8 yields 15.1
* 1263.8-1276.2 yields 16.1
